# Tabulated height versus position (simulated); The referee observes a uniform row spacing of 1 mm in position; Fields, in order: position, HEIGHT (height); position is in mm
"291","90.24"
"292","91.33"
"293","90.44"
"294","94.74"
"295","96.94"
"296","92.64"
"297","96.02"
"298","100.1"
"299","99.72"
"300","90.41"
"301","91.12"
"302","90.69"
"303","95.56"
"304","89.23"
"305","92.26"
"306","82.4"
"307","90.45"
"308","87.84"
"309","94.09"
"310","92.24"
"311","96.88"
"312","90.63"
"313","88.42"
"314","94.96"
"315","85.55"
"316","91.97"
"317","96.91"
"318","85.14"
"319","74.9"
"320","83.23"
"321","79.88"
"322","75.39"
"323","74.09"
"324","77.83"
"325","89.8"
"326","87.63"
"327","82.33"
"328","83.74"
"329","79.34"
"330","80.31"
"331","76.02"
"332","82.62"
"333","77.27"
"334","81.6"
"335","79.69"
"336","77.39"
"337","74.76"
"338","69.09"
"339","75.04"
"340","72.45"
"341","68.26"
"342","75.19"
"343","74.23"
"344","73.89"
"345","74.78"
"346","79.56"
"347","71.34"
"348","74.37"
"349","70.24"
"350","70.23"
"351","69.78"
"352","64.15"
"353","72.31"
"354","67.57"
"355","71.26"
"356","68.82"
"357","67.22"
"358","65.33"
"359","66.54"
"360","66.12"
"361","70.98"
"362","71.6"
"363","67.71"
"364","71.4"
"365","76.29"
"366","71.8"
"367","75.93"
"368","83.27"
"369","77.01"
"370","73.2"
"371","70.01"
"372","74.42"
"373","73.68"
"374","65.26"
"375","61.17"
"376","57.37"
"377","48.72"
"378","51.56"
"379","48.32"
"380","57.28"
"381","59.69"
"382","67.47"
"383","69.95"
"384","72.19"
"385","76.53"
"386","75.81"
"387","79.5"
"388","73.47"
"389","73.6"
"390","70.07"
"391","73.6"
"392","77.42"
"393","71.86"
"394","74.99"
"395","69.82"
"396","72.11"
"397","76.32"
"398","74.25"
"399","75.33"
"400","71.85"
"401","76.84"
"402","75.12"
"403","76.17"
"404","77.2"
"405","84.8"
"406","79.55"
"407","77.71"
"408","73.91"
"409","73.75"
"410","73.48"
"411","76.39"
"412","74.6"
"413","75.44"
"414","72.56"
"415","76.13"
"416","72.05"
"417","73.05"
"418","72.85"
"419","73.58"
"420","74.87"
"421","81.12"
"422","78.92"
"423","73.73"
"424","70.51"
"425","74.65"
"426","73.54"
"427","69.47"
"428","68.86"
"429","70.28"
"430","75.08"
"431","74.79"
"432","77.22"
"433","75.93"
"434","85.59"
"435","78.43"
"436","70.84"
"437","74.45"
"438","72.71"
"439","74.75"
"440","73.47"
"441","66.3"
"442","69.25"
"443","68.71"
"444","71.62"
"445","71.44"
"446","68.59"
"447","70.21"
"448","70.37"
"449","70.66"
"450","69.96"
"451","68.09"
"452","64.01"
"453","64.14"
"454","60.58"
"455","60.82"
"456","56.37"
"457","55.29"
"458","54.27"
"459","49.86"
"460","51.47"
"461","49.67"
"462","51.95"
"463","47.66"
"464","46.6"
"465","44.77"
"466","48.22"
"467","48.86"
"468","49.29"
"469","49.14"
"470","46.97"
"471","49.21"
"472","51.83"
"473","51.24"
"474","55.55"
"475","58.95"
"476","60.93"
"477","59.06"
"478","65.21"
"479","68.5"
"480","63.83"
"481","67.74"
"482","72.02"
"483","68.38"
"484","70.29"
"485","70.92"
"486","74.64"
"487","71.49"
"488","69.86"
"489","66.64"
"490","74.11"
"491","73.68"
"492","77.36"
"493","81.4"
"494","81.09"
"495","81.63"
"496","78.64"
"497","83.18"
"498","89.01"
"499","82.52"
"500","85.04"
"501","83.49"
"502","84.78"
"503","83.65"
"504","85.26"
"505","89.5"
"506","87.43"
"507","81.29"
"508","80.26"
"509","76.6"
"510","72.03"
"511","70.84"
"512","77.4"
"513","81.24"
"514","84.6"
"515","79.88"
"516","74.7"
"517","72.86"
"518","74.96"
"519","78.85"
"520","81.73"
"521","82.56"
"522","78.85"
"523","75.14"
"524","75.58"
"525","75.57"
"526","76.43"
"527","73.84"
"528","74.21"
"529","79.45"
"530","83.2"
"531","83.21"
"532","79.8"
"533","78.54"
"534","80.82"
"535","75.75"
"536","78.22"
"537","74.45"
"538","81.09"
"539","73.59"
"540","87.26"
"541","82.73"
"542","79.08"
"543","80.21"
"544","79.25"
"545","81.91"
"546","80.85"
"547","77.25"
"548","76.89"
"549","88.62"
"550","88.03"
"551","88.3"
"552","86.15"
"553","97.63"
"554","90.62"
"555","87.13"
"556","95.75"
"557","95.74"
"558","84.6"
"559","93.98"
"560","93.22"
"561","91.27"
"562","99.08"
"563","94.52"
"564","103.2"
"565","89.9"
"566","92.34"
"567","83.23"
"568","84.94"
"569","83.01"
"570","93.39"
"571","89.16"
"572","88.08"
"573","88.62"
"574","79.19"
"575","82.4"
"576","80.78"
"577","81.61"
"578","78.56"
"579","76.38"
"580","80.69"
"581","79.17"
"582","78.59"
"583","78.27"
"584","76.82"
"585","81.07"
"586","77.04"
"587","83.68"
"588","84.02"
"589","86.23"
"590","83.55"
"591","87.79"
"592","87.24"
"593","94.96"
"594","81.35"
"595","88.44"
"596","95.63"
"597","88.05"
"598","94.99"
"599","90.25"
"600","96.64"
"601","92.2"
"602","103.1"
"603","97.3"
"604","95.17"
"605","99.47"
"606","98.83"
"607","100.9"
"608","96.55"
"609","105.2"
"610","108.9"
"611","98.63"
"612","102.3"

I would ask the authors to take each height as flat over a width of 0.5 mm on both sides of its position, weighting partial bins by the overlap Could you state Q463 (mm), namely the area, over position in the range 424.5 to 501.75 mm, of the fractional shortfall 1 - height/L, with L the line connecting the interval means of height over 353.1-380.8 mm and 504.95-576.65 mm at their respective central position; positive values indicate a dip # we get 9.3 mm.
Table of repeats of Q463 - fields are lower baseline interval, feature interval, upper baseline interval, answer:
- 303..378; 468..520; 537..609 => 6.9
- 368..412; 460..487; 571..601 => 6.9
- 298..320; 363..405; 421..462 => 3.9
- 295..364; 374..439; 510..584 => 7.1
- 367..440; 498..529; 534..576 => 1.1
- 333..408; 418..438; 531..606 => 0.3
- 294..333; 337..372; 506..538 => 5.8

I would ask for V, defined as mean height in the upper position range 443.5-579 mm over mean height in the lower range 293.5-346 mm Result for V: 0.89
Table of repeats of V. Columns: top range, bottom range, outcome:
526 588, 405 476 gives 1.26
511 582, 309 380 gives 1.11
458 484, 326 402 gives 0.77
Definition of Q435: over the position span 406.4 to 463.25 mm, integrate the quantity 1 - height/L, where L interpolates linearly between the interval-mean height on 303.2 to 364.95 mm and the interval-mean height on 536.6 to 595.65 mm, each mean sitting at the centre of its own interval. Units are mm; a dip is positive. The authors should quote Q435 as 8.2 mm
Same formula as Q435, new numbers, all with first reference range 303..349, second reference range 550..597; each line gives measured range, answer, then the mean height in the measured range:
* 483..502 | 1.7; 77.5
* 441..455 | 2.7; 67.9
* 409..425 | 1.8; 74.6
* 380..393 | 1.8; 71.8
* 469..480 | 3.7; 56.7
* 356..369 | 1.8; 71.3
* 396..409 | 1.1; 76.3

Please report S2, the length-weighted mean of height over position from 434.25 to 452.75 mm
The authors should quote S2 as 70.9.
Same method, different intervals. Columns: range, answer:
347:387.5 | 68.6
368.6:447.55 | 72.2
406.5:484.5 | 66.2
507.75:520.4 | 77.3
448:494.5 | 61.2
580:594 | 82.8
